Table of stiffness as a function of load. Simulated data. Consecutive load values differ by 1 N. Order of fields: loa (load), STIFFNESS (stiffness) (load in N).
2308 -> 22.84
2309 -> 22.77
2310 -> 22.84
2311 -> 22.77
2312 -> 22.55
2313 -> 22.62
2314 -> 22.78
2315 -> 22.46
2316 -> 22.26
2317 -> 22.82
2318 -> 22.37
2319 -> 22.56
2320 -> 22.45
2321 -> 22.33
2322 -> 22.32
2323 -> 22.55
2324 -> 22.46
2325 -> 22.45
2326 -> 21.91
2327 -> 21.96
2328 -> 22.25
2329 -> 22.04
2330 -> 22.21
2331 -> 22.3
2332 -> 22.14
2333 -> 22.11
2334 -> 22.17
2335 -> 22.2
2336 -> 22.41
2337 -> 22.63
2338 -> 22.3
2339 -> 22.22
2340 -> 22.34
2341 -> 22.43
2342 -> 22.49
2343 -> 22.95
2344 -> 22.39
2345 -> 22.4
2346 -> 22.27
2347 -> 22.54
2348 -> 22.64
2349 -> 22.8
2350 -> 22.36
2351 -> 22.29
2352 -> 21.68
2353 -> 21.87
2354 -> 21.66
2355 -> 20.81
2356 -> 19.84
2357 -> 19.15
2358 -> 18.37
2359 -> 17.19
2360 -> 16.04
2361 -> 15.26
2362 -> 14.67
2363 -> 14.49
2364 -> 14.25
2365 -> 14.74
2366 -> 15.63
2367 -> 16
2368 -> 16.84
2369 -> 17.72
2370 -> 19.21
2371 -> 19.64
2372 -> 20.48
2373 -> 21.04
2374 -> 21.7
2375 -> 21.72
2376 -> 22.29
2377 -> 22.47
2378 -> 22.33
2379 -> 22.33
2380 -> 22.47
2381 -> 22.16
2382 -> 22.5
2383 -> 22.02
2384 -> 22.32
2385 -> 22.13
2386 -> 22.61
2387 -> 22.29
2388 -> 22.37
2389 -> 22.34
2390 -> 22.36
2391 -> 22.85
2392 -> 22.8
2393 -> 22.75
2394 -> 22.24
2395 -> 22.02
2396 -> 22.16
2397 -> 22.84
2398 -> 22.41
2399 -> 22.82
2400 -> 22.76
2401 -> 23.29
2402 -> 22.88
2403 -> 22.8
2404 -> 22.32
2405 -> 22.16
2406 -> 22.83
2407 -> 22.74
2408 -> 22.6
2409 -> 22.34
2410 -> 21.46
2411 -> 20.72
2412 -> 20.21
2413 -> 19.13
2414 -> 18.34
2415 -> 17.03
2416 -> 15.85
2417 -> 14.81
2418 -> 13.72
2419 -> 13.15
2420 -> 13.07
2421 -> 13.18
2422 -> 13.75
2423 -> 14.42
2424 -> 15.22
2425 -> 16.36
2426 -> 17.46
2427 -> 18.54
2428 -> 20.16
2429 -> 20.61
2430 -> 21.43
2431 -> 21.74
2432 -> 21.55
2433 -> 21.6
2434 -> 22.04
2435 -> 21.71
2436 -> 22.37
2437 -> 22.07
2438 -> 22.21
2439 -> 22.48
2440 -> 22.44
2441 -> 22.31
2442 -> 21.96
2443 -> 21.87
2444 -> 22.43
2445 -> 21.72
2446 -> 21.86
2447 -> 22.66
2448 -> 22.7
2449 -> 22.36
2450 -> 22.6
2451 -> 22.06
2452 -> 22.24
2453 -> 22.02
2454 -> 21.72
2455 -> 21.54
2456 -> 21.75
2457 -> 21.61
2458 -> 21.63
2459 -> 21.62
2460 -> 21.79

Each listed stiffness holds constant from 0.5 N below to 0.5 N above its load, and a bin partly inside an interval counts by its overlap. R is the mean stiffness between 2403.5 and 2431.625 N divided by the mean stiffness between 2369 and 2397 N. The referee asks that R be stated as 0.84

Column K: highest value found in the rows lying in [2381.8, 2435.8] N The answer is 23.29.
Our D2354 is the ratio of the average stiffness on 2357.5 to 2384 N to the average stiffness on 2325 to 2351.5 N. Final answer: 0.85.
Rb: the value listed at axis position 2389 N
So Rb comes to 22.34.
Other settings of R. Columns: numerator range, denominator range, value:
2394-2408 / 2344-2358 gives 1.05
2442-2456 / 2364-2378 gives 1.16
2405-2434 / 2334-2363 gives 0.88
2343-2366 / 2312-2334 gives 0.87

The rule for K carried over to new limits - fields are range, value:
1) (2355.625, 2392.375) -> 22.85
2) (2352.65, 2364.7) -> 21.87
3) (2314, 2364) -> 22.95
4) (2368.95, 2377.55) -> 22.47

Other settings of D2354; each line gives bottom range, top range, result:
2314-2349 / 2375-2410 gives 1.00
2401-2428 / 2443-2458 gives 1.19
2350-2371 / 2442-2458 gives 1.22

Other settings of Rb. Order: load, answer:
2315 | 22.46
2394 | 22.24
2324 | 22.46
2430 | 21.43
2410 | 21.46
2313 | 22.62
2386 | 22.61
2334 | 22.17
